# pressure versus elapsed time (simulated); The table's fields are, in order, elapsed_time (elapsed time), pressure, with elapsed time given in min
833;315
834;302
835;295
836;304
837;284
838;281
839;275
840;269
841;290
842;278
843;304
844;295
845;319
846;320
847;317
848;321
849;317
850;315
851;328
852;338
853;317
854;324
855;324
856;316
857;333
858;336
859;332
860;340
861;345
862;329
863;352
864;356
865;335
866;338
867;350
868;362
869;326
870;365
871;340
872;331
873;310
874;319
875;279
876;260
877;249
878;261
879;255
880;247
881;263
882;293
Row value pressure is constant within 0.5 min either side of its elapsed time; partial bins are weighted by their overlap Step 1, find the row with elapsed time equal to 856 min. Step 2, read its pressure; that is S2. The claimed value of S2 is 316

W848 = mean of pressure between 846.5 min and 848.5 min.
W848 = 319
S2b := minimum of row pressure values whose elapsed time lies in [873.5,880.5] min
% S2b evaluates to 247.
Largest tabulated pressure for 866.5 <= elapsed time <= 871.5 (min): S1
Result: 365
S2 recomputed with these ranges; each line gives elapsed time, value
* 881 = 263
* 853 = 317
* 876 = 260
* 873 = 310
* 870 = 365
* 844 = 295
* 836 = 304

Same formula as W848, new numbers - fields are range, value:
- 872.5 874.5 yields 314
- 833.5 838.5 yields 293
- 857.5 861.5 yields 338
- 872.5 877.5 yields 283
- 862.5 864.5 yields 354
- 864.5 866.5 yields 336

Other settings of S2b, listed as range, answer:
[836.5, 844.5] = 269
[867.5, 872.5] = 326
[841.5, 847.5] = 278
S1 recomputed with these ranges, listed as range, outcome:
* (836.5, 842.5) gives 290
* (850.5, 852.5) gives 338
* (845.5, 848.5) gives 321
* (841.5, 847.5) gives 320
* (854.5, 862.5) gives 345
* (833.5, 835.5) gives 302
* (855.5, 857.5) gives 333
